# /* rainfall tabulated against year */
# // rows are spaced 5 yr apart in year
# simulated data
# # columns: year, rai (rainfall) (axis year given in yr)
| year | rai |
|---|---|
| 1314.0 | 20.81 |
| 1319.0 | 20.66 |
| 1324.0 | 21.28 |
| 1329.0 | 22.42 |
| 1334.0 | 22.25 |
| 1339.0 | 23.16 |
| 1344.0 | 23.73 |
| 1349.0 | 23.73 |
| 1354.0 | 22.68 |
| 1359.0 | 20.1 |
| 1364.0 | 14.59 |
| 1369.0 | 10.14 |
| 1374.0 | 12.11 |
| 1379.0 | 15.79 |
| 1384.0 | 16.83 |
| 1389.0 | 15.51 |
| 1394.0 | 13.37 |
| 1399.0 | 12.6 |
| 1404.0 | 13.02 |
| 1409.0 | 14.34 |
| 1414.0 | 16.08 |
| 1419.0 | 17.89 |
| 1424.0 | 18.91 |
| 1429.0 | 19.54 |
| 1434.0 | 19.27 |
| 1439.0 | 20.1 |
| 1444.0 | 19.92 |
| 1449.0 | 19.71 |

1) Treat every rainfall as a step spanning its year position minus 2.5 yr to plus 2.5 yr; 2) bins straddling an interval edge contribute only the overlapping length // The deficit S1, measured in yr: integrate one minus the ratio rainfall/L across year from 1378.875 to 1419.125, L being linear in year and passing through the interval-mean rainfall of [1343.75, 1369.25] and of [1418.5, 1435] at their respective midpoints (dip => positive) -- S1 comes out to 9.2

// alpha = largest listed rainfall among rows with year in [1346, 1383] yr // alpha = 23.73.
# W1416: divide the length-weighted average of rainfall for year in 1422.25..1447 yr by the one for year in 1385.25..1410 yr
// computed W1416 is 1.4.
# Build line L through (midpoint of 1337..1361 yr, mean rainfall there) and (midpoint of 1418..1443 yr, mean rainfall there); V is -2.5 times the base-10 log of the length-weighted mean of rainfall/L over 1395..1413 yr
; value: 0.44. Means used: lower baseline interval 22.7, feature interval 13.6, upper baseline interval 19.3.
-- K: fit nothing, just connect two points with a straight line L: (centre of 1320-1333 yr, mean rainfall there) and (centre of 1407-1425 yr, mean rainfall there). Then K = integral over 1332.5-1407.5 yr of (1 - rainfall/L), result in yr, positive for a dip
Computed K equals 8.77 yr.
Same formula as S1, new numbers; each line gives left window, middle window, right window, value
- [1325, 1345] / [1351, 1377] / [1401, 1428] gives 5.6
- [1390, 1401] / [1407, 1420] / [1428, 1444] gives 0.2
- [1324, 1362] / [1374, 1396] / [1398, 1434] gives 4.5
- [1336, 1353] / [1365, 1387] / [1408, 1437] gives 7.6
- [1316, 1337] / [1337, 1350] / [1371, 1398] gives -2.7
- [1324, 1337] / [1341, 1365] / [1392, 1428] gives -1.3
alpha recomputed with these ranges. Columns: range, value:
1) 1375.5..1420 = 17.89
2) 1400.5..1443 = 20.1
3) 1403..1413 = 14.34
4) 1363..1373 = 14.59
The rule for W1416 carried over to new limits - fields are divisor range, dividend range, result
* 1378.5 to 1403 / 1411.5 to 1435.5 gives 1.25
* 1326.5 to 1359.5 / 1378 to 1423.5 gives 0.67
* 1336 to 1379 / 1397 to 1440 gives 0.90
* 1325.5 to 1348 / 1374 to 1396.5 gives 0.66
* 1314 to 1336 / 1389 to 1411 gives 0.63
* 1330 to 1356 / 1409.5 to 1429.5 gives 0.76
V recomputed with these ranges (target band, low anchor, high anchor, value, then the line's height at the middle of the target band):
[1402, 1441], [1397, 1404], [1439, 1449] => -0.08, 16.2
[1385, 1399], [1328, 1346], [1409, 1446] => 0.37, 20.2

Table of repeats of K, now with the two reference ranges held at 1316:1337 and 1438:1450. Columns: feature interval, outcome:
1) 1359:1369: 3.0 yr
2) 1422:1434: 0.5 yr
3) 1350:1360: -0.3 yr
